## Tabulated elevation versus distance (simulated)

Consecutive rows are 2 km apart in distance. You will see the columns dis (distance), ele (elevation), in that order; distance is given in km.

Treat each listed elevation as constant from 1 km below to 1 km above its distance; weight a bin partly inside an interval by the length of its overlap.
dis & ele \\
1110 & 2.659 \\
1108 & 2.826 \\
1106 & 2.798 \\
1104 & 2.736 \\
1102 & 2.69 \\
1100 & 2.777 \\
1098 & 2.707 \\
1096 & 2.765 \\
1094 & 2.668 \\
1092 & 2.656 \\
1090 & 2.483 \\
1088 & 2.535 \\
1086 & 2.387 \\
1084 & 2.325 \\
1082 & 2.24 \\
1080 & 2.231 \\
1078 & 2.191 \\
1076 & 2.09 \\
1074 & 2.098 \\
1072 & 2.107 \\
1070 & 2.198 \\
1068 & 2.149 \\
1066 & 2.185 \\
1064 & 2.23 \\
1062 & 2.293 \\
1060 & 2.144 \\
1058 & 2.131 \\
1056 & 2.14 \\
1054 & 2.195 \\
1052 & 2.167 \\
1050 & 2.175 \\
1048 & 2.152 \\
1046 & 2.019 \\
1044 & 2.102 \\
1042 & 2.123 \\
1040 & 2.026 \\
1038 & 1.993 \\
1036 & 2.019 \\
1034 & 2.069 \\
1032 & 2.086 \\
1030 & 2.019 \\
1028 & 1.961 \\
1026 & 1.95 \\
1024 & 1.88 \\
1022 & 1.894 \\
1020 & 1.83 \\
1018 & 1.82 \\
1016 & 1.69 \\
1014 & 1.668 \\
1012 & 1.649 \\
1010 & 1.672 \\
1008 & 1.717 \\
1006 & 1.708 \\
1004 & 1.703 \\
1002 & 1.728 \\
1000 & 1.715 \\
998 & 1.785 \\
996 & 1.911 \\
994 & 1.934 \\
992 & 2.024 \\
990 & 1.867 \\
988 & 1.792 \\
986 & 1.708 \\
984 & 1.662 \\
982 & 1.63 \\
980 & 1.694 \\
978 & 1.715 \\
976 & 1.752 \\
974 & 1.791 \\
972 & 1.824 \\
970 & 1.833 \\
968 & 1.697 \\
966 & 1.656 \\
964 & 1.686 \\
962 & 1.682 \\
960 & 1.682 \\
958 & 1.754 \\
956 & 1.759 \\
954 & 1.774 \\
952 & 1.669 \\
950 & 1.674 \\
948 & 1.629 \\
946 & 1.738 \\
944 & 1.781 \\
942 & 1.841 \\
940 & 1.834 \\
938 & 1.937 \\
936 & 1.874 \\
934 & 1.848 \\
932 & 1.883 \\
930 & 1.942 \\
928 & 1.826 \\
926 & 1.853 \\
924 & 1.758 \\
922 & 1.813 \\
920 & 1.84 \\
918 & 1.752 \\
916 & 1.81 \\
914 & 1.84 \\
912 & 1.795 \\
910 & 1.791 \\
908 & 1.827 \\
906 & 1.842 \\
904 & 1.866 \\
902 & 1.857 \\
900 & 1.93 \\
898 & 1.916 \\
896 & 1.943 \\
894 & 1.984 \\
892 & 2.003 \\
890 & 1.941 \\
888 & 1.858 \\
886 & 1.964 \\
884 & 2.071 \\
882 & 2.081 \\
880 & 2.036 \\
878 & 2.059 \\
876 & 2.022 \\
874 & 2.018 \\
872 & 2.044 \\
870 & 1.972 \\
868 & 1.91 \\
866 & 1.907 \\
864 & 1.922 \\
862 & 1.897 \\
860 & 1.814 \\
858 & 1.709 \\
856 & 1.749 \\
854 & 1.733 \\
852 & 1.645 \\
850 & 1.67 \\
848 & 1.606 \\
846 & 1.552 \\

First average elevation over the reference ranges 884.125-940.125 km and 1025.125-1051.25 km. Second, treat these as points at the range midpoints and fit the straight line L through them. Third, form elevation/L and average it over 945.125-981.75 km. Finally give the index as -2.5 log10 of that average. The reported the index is 0.13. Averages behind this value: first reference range 1.87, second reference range 2.05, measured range 1.72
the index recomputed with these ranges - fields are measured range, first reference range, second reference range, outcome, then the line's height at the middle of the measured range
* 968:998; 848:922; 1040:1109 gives 0.183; 2.12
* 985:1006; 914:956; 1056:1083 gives 0.091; 1.97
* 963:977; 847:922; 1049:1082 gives 0.156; 2.02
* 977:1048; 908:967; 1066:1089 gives 0.095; 2.02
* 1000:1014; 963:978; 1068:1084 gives 0.120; 1.89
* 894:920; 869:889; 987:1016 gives 0.060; 1.96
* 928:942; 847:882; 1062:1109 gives 0.095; 2.05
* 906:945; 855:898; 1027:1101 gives 0.107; 2.02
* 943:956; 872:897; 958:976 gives 0.047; 1.79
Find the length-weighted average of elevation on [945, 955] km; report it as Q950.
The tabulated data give 1.7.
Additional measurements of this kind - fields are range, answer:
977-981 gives 1.7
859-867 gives 1.89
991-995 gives 1.98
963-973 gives 1.74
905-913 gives 1.81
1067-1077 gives 2.13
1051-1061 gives 2.16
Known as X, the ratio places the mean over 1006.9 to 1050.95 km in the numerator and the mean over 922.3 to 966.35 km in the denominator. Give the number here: 1.1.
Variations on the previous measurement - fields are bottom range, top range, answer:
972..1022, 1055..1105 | 1.34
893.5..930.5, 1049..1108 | 1.28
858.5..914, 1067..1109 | 1.27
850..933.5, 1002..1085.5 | 1.07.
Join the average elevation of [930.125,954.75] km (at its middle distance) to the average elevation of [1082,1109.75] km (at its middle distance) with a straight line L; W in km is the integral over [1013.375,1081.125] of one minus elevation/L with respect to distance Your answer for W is 8.7 km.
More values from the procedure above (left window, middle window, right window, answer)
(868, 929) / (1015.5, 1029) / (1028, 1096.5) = 1.7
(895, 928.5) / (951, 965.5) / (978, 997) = 0.8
